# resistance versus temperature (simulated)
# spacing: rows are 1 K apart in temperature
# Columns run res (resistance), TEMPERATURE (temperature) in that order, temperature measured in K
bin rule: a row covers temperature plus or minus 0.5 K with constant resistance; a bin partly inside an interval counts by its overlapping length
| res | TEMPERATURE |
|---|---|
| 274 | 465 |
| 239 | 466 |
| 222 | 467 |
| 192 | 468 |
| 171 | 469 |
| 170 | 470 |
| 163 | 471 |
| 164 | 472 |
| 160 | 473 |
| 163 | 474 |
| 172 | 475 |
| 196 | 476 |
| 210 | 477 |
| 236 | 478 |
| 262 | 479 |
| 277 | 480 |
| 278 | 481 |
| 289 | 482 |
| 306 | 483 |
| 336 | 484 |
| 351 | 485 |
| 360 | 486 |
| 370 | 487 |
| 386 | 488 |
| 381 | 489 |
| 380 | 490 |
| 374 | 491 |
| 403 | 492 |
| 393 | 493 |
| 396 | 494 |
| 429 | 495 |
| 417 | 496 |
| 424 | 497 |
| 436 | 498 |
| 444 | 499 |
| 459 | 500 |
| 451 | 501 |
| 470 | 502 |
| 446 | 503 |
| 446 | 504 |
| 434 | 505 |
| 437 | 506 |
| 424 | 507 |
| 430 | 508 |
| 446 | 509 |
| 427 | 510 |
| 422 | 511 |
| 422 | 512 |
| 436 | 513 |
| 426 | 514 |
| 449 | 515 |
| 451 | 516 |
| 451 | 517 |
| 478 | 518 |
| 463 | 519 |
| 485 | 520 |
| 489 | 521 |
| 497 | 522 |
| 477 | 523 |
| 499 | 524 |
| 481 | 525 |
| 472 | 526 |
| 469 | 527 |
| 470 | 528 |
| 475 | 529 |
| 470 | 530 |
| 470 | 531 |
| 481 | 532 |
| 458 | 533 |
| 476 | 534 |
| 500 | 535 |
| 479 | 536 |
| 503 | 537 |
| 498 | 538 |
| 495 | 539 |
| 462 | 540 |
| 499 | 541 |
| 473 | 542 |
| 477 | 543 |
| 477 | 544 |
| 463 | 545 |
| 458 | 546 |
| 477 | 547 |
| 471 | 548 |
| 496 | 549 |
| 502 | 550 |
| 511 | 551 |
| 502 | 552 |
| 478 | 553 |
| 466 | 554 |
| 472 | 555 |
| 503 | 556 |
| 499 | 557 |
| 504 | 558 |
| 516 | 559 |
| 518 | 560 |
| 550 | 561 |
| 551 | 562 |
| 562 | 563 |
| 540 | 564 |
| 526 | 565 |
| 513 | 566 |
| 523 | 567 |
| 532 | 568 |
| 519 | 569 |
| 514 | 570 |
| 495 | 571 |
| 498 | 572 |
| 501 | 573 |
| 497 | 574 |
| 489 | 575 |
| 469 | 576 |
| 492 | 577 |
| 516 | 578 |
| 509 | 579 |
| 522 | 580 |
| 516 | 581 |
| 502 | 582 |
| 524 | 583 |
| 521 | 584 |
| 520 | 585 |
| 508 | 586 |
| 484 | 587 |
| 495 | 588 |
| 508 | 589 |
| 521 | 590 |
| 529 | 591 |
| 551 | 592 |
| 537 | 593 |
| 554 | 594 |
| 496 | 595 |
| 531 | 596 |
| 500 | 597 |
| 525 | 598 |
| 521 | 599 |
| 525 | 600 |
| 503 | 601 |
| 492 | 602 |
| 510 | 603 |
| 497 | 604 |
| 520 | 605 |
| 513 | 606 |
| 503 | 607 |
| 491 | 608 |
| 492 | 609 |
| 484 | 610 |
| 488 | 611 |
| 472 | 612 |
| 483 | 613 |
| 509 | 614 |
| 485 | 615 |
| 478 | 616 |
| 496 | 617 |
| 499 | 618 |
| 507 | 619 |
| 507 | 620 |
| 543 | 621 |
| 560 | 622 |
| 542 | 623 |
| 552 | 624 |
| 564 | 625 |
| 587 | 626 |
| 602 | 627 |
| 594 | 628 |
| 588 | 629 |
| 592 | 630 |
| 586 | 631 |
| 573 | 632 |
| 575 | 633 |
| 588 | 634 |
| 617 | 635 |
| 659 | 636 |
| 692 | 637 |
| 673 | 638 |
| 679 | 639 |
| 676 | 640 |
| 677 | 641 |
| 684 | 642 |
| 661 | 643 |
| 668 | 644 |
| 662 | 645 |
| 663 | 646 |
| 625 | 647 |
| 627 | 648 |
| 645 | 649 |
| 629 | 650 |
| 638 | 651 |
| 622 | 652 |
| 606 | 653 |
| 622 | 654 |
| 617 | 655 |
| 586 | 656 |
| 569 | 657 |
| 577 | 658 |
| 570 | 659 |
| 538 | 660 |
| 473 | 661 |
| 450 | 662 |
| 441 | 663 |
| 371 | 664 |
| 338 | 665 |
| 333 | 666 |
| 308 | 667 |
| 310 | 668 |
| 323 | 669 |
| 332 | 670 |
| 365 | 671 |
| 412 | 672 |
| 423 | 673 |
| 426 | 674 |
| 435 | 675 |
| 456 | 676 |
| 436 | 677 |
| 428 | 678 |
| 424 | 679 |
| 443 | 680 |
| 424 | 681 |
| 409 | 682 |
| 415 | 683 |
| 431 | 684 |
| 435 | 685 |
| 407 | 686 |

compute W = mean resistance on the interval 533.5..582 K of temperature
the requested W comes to 500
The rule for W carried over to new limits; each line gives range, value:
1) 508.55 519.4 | 443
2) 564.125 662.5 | 550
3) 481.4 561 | 451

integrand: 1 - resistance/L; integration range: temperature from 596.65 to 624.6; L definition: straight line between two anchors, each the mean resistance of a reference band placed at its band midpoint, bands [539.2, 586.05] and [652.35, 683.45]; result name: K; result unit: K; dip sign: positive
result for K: -1.73 K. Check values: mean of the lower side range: 503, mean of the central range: 507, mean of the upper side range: 448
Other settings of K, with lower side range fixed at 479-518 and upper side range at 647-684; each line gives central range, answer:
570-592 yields -3.4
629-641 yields -4.3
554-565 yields -2.3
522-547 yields -3.6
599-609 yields -1.3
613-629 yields -2.8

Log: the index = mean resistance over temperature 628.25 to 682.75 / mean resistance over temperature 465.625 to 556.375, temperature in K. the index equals 1.31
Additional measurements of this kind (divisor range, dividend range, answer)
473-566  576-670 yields 1.24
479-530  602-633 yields 1.25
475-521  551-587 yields 1.30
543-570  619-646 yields 1.21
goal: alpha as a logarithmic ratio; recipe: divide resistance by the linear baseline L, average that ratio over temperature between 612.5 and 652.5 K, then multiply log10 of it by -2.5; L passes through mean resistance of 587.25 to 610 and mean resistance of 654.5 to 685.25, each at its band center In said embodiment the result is -0.25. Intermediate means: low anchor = 513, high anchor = 435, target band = 595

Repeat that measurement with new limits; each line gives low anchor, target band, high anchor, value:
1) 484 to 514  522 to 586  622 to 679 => -0.079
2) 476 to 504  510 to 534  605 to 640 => -0.129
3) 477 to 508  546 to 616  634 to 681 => -0.106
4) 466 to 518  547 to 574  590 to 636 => -0.128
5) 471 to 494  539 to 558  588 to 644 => -0.152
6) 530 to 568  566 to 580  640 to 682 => -0.014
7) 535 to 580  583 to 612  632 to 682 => 0.002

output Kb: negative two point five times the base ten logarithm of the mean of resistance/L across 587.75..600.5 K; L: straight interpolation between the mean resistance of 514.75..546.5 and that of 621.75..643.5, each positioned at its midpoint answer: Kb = 0.08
